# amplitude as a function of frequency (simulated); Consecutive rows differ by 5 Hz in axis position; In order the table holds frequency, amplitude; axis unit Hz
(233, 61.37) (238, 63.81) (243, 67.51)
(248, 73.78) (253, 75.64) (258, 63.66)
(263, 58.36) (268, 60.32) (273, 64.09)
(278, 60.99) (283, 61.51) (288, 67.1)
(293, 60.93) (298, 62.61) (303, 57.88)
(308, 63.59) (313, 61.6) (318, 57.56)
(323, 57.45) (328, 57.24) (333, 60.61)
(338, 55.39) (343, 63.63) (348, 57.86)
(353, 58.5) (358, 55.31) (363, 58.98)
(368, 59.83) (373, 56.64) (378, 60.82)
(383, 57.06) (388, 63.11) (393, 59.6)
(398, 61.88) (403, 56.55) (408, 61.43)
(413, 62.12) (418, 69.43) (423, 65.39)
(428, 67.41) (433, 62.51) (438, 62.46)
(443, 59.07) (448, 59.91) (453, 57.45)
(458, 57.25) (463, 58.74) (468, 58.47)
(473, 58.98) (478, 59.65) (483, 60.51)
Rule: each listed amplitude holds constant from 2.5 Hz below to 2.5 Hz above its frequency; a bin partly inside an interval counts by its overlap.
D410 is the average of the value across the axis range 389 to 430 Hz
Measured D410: 62.9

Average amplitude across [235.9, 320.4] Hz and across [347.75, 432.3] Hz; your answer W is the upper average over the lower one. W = 1.0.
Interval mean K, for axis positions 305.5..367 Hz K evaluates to 59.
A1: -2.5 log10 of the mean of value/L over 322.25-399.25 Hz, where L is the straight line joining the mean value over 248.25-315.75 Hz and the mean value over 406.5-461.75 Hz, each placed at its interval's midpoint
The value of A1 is 0.07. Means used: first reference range 63.3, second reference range 62.2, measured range 59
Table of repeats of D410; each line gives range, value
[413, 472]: 61.6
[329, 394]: 59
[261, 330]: 60.8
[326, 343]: 58.6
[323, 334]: 58.4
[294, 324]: 60.3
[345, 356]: 58.3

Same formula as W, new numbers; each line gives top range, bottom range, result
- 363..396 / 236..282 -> 0.91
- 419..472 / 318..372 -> 1.05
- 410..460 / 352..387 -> 1.07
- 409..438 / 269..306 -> 1.05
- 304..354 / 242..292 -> 0.91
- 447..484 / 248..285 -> 0.91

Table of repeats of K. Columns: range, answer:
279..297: 62.9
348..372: 58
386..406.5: 60.3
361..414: 59.8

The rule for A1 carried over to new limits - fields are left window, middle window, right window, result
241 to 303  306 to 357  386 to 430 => 0.08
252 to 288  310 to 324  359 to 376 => 0.03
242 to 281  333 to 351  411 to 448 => 0.10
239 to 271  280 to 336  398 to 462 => 0.07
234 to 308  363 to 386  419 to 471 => 0.06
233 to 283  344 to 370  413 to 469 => 0.09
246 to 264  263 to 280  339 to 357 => 0.09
